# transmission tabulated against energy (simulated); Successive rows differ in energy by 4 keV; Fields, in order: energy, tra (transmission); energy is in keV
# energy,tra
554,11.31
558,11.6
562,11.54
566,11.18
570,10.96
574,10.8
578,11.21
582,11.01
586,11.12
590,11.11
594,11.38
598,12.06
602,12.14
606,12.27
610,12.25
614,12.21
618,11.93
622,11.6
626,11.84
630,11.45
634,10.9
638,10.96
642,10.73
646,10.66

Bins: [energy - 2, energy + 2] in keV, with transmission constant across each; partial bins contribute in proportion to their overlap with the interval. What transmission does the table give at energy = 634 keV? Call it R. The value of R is 10.9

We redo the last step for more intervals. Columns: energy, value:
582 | 11.01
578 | 11.21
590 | 11.11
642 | 10.73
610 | 12.25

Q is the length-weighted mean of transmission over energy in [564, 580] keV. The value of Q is 11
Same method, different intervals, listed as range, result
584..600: 11.4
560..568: 11.4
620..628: 11.7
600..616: 12.2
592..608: 12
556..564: 11.6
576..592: 11.1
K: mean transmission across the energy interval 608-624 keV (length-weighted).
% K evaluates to 12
